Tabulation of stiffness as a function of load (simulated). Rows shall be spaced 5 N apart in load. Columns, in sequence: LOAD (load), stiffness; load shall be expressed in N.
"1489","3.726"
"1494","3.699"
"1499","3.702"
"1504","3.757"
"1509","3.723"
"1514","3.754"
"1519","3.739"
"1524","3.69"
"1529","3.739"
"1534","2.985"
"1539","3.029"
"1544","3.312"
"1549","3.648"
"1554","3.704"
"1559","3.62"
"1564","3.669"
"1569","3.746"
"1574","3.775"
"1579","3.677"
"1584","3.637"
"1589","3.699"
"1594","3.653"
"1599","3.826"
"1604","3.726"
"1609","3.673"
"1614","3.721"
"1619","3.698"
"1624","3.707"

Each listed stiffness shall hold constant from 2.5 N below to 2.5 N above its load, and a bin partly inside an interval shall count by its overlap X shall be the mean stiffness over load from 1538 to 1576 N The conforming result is 3.58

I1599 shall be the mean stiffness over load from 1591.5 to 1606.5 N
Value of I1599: 3.73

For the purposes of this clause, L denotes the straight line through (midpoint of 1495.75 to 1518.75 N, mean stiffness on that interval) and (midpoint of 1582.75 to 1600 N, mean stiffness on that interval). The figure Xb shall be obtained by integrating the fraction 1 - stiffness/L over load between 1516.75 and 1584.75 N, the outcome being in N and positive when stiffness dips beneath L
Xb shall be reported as 2.71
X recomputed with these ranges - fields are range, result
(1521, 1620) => 3.61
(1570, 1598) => 3.7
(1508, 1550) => 3.5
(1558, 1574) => 3.7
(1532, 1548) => 3.16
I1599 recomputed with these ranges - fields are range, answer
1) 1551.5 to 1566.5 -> 3.66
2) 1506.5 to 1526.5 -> 3.73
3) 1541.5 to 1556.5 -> 3.55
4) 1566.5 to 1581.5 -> 3.73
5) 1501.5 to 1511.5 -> 3.74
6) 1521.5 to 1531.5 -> 3.71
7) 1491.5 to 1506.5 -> 3.72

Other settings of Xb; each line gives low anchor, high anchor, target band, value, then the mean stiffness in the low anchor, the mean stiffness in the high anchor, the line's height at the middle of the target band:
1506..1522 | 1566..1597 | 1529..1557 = 2.6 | 3.74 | 3.7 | 3.72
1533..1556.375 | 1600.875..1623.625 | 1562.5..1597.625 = -1.6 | 3.36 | 3.71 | 3.54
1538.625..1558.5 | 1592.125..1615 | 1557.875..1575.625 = -0.7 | 3.49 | 3.72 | 3.56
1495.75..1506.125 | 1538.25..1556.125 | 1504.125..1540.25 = 0.5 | 3.73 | 3.46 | 3.6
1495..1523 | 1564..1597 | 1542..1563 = 0.7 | 3.73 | 3.7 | 3.71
